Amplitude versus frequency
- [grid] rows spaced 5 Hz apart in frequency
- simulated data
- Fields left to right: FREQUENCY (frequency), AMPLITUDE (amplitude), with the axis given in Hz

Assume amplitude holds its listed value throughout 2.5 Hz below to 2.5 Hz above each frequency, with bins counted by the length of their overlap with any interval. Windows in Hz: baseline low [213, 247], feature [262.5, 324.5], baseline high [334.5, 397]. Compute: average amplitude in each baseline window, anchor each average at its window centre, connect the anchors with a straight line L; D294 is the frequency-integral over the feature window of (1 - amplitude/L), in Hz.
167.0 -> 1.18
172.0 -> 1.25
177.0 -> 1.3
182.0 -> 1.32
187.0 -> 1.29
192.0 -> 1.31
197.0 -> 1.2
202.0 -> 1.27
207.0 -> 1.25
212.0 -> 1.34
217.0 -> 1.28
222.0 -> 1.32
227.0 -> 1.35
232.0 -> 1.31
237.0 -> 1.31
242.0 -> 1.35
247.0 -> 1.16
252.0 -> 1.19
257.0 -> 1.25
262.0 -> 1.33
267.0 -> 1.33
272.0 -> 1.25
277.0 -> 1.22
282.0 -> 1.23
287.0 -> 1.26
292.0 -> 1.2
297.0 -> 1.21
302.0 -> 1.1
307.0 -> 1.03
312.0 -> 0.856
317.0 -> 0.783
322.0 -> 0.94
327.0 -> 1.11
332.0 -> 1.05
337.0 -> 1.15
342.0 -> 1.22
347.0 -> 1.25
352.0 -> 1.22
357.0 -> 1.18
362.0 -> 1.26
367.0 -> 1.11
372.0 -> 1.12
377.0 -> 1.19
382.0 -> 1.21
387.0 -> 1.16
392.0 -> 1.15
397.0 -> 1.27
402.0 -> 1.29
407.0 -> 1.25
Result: 6.44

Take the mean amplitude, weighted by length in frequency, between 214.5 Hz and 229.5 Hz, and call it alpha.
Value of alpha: 1.32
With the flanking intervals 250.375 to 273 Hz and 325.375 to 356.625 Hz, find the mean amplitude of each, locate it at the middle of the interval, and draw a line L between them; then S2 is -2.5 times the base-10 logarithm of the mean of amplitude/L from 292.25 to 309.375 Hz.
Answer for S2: 0.090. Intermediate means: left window 1.27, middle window 1.13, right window 1.17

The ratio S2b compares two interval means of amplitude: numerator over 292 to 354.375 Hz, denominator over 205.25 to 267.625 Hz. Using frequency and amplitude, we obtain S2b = 0.84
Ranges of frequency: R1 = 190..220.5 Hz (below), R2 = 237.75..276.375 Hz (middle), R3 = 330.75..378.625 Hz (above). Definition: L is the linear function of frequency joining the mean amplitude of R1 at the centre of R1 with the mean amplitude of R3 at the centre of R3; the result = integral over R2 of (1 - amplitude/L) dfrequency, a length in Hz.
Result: -0.7 Hz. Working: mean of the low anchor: 1.28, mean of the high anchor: 1.18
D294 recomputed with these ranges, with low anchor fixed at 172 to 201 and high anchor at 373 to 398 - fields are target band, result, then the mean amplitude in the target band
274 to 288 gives 0.01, 1.23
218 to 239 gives -0.98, 1.32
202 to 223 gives -0.41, 1.29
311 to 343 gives 5.28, 1.01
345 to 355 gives -0.23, 1.23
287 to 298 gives 0.12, 1.22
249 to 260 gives 0.23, 1.22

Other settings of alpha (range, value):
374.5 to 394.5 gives 1.18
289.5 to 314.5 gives 1.08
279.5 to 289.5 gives 1.24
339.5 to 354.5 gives 1.23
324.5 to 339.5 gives 1.1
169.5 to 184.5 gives 1.29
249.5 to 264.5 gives 1.26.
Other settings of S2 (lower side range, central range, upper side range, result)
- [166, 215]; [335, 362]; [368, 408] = 0.004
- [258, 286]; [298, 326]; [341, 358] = 0.276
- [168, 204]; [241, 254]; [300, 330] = -0.086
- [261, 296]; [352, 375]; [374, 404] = 0.042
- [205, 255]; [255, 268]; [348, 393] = -0.034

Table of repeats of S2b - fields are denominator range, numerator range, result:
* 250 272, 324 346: 0.89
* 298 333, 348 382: 1.20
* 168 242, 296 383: 0.86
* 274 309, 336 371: 1.01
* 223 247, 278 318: 0.84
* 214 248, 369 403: 0.92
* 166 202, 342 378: 0.94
